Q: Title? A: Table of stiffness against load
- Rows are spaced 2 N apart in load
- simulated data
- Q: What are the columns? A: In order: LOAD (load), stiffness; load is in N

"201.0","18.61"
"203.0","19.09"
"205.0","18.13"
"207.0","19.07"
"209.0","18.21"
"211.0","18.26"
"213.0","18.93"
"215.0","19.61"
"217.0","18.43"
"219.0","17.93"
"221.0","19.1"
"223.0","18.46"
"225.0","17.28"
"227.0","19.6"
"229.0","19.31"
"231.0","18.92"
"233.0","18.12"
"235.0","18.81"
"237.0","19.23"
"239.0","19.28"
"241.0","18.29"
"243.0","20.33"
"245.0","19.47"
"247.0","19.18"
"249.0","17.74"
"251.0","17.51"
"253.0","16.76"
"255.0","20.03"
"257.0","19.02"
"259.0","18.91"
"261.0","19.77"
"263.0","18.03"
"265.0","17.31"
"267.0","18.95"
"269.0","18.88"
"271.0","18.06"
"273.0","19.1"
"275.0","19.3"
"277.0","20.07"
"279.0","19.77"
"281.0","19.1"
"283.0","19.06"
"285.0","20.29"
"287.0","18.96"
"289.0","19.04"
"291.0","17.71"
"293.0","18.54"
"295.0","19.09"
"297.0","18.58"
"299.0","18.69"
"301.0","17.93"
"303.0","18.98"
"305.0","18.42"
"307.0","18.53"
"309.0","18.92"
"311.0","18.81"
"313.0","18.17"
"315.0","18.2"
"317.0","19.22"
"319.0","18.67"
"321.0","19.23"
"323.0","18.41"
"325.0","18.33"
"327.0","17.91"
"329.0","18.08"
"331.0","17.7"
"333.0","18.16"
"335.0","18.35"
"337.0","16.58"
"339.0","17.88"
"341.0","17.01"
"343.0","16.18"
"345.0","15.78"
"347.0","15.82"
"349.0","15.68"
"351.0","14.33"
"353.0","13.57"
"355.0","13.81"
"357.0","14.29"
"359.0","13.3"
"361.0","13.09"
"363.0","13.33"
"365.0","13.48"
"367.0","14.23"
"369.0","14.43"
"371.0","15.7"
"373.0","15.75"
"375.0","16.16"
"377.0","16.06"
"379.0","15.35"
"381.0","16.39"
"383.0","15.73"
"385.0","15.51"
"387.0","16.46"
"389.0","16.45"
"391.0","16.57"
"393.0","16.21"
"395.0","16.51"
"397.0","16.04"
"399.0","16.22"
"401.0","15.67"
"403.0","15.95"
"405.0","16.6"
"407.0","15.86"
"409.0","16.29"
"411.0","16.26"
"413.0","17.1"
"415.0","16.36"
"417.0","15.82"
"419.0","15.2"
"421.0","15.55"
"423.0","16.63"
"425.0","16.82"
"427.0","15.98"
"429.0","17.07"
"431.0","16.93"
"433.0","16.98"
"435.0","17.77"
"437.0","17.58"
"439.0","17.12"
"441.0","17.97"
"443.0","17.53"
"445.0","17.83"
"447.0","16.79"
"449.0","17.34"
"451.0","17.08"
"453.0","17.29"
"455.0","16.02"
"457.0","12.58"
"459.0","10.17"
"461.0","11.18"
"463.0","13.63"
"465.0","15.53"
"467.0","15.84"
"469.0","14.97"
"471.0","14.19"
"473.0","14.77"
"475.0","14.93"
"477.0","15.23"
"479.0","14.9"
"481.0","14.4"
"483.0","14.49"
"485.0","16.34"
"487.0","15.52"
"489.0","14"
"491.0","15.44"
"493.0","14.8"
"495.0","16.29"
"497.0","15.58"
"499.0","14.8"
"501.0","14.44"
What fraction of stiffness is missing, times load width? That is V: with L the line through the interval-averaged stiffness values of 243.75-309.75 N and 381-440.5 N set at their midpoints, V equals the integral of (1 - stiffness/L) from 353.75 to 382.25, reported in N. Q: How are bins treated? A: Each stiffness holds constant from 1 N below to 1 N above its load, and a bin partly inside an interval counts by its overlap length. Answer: 4.1 N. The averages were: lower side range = 18.8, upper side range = 16.4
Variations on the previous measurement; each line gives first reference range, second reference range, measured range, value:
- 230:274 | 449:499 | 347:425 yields 4.1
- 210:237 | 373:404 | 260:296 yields -2.3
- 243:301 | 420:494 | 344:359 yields 2.4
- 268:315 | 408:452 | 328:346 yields 0.9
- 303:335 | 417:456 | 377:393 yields 1.4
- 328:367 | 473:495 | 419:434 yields -1.2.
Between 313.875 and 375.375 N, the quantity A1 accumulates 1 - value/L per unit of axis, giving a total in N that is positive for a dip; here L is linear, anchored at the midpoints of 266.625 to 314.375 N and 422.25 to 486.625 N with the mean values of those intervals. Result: 5.7 N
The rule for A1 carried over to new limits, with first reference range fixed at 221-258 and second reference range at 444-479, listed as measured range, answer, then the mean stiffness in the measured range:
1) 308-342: -1.8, 18.2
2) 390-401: -0.1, 16.3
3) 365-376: 1.0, 15.1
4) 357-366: 1.8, 13.4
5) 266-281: -0.8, 19.2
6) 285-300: -0.8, 18.8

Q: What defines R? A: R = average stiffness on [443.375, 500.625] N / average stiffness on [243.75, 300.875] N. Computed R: 0.80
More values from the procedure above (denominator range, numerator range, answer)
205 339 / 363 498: 0.84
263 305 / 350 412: 0.81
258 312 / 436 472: 0.83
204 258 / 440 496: 0.82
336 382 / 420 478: 1.05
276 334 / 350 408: 0.82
